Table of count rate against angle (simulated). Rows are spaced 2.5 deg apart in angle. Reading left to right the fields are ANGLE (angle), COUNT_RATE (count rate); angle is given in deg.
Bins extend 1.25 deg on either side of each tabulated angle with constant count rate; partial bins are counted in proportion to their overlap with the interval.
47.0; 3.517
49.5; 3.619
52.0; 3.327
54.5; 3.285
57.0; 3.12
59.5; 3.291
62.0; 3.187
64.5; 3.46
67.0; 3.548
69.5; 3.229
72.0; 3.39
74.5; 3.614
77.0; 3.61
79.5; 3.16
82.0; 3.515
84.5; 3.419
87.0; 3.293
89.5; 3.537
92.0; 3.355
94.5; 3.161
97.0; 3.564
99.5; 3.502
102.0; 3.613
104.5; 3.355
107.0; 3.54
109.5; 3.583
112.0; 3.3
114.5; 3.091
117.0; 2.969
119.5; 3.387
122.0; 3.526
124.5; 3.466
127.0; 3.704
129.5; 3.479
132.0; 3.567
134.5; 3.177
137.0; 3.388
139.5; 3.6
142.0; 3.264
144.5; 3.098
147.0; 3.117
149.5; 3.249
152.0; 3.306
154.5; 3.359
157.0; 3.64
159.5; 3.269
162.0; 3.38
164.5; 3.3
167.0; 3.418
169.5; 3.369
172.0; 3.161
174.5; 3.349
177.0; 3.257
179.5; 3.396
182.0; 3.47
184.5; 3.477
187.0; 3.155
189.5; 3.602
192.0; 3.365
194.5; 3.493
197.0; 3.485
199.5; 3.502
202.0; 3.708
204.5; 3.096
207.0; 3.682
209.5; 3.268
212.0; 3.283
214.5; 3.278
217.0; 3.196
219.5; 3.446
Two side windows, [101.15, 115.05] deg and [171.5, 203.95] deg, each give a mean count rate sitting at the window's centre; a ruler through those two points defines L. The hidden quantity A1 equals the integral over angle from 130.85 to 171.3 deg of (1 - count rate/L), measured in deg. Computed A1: 0.9 deg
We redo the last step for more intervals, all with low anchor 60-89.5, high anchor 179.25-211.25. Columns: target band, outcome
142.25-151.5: 0.7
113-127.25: 0.4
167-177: 0.4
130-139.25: 0.0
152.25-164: 0.1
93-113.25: -0.2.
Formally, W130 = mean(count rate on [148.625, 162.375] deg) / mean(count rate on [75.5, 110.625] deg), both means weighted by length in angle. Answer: 1.0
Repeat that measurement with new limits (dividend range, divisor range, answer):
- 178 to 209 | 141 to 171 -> 1.04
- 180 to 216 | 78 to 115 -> 1.00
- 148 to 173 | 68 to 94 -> 0.98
